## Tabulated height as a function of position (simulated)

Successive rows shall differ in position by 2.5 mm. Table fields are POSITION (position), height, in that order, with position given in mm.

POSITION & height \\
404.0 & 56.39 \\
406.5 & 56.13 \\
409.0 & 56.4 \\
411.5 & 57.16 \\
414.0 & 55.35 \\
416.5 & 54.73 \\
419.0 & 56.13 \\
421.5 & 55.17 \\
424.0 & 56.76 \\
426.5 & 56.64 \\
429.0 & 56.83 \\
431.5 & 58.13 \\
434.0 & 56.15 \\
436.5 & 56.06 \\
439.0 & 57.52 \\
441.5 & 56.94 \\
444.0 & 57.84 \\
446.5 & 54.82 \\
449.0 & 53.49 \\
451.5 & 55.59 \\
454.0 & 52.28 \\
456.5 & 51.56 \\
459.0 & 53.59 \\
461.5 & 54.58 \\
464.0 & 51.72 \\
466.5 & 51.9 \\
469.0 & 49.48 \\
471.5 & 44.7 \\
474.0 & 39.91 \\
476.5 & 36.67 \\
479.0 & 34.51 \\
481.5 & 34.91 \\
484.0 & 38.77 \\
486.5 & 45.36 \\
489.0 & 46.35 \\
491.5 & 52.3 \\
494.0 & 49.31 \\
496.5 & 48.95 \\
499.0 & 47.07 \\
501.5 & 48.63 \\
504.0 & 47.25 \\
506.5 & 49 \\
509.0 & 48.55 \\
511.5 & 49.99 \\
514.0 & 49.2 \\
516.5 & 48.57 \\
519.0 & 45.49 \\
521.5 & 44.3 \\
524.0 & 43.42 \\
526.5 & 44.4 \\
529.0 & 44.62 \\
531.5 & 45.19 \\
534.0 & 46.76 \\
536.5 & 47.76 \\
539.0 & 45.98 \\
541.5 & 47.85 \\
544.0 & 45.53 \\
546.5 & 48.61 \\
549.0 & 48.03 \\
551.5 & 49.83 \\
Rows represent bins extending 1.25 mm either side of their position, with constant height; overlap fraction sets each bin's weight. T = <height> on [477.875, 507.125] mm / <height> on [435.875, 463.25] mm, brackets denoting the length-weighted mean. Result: 0.82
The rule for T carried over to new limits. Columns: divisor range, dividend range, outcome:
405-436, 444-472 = 0.93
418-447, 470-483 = 0.68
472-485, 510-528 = 1.24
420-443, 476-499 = 0.77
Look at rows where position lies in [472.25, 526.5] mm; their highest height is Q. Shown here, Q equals 52.3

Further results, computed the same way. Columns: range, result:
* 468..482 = 49.48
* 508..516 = 49.99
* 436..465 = 57.84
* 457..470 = 54.58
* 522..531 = 44.62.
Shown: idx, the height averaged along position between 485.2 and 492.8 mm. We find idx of 48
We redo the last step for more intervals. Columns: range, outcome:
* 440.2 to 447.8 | 56.5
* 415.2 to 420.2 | 55.4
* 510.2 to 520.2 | 48.3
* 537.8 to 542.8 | 46.9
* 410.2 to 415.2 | 56.3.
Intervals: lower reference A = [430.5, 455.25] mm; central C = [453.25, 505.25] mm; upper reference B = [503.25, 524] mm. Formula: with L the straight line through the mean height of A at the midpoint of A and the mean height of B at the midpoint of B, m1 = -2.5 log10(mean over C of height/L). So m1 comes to 0.11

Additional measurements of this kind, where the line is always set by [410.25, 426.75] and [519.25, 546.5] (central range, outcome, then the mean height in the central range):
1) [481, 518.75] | 0.03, 47.1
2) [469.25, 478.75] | 0.24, 40.8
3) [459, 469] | -0.01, 52.4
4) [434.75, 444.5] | -0.06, 57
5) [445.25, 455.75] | -0.02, 53.9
